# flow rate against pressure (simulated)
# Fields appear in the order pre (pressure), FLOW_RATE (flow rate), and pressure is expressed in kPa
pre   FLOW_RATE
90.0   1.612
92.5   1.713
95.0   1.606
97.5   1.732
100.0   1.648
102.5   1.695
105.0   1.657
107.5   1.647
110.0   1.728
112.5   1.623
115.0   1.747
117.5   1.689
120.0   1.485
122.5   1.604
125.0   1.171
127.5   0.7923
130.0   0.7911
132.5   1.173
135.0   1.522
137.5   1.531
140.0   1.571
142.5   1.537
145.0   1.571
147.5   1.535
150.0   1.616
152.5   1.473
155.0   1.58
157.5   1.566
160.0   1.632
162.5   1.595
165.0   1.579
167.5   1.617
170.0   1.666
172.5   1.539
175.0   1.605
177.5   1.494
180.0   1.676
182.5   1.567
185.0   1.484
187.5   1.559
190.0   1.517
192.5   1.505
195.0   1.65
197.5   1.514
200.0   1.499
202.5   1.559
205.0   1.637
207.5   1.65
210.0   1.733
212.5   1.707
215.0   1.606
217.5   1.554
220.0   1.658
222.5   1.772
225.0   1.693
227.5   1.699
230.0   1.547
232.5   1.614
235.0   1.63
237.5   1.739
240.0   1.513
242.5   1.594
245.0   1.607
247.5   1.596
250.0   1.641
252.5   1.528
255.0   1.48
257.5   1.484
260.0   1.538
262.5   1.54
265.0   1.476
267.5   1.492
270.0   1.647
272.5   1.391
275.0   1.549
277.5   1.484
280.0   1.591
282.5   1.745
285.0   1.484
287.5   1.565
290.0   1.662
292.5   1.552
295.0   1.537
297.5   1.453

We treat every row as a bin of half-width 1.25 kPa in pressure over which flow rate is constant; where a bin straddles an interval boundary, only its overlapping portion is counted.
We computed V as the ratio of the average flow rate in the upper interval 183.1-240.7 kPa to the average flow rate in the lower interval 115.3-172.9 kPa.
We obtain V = 1.1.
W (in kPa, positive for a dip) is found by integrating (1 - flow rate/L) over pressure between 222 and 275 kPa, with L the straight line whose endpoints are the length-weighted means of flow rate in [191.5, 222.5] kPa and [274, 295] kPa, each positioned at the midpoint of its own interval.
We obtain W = 0.52 kPa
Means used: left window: 1.61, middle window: 1.58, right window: 1.58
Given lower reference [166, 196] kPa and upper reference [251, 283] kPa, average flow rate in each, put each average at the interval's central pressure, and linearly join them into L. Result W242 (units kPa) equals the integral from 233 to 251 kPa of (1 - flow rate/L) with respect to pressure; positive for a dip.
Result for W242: -0.9 kPa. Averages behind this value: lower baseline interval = 1.57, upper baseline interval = 1.53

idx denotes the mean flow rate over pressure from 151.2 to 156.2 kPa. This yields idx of 1.53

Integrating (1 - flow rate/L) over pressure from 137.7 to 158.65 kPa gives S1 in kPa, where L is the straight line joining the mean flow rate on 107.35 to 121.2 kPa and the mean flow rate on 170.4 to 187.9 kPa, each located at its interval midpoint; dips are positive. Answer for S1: 0.7 kPa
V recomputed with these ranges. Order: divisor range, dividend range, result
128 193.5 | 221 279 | 1.04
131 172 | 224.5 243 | 1.05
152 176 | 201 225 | 1.04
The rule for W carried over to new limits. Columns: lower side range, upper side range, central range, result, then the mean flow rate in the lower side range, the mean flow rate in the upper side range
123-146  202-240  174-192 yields -0.69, 1.3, 1.65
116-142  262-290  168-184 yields -2.07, 1.34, 1.55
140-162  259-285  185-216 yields -0.68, 1.57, 1.54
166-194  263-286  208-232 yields -1.63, 1.57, 1.54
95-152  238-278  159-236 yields -4.08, 1.5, 1.54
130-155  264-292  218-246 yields -2.10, 1.47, 1.55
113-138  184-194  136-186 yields -4.36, 1.35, 1.52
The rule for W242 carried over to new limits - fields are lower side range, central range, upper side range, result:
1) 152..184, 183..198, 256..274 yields 0.3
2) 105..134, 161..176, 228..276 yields -1.3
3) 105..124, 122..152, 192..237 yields 5.0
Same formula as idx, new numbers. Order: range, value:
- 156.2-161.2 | 1.6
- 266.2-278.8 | 1.51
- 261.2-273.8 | 1.51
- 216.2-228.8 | 1.67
